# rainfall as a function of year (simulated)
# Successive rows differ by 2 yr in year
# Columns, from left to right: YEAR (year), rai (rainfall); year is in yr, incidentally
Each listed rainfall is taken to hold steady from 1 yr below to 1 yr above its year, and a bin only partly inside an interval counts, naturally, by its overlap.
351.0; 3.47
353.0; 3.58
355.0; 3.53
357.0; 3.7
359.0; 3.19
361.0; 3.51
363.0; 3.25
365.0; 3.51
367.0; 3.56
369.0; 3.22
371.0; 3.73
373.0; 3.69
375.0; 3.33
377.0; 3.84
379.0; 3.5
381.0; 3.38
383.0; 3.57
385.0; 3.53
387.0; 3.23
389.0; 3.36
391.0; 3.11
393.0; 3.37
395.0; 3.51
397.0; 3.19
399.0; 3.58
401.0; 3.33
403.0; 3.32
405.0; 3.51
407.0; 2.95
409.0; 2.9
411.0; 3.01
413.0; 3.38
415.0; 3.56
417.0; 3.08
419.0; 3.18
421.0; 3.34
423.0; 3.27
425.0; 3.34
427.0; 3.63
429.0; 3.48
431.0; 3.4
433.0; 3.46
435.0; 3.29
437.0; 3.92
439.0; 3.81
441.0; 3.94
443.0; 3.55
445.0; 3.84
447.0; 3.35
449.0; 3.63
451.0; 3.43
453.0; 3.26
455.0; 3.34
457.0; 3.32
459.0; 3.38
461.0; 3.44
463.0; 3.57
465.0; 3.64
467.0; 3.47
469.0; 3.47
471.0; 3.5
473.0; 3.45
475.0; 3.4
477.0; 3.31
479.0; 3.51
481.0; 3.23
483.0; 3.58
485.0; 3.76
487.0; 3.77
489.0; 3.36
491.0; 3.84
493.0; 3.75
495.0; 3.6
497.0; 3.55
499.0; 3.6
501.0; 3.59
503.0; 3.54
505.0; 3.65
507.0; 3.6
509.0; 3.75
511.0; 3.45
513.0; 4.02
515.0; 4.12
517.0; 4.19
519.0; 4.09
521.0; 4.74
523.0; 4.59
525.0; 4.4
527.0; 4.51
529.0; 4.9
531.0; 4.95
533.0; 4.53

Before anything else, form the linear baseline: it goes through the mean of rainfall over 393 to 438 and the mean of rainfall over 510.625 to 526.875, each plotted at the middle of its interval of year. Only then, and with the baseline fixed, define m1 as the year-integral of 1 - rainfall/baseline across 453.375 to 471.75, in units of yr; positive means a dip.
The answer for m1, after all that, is 1.5 yr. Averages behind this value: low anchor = 3.35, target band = 3.45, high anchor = 4.25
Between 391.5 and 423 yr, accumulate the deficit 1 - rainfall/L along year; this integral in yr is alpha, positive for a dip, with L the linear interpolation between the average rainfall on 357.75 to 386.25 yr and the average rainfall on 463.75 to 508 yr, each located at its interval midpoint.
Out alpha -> 2.1 yr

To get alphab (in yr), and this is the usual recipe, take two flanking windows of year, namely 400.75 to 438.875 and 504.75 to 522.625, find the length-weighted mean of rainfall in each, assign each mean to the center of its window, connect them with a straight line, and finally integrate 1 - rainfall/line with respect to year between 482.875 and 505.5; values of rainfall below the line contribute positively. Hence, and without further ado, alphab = 1.30 yr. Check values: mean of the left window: 3.35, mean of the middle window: 3.63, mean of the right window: 3.99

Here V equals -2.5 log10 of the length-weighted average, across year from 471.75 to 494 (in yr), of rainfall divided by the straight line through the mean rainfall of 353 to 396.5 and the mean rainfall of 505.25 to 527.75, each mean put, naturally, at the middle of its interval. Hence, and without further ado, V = 0.12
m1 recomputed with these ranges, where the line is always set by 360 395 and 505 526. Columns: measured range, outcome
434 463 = 1.80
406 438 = 2.90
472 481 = 1.16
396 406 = 0.49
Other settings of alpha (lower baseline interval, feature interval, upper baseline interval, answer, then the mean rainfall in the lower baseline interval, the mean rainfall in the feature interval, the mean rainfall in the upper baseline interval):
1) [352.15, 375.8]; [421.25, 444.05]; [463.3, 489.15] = -0.34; 3.48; 3.55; 3.5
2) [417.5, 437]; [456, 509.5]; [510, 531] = 5.56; 3.4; 3.54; 4.33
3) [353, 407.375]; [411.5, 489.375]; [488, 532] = 5.38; 3.43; 3.48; 3.99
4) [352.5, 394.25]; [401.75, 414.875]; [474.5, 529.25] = 1.30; 3.46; 3.21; 3.83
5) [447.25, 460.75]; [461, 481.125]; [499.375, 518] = 0.25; 3.39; 3.46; 3.76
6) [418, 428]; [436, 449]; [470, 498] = -1.20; 3.35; 3.73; 3.54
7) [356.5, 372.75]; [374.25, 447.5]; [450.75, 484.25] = 0.70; 3.46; 3.42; 3.43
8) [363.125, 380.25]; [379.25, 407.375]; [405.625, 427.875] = 0.22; 3.53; 3.37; 3.24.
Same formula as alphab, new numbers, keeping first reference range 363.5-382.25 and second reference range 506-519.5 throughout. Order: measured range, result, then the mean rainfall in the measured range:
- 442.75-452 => 0.38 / 3.56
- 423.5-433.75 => 0.59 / 3.45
